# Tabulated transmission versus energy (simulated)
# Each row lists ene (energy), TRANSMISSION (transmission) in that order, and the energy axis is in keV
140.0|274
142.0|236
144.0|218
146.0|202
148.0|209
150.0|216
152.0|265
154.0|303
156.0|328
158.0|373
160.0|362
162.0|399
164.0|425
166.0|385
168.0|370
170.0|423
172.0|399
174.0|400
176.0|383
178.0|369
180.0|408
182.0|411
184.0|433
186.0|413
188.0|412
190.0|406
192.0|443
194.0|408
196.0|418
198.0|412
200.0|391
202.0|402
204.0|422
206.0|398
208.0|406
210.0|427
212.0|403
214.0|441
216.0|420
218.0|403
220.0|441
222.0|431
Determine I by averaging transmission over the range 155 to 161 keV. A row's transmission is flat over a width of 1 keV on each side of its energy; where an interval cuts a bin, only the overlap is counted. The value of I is 354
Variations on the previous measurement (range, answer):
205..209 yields 402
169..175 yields 407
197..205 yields 407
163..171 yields 401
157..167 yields 389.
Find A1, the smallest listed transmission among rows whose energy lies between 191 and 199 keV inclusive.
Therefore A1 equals 408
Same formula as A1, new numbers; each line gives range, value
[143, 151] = 202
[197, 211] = 391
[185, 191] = 406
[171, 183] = 369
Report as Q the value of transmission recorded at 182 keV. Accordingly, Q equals 411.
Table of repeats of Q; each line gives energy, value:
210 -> 427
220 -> 441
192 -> 443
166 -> 385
